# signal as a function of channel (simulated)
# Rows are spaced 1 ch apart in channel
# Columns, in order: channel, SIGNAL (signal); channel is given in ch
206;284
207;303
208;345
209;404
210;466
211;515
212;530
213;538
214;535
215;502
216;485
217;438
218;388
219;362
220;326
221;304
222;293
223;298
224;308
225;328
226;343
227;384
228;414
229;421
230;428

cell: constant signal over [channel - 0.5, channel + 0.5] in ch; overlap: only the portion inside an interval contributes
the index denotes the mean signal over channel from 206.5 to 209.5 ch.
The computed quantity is 351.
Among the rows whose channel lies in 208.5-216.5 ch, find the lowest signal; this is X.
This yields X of 404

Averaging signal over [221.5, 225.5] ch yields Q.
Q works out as 307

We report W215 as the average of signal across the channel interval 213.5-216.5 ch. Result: 507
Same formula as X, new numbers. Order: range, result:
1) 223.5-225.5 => 308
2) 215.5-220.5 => 326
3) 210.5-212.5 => 515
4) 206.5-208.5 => 303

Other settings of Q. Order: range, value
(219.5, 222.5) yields 308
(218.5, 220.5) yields 344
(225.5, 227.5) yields 364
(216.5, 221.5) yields 364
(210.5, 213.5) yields 528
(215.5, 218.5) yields 437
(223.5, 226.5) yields 326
